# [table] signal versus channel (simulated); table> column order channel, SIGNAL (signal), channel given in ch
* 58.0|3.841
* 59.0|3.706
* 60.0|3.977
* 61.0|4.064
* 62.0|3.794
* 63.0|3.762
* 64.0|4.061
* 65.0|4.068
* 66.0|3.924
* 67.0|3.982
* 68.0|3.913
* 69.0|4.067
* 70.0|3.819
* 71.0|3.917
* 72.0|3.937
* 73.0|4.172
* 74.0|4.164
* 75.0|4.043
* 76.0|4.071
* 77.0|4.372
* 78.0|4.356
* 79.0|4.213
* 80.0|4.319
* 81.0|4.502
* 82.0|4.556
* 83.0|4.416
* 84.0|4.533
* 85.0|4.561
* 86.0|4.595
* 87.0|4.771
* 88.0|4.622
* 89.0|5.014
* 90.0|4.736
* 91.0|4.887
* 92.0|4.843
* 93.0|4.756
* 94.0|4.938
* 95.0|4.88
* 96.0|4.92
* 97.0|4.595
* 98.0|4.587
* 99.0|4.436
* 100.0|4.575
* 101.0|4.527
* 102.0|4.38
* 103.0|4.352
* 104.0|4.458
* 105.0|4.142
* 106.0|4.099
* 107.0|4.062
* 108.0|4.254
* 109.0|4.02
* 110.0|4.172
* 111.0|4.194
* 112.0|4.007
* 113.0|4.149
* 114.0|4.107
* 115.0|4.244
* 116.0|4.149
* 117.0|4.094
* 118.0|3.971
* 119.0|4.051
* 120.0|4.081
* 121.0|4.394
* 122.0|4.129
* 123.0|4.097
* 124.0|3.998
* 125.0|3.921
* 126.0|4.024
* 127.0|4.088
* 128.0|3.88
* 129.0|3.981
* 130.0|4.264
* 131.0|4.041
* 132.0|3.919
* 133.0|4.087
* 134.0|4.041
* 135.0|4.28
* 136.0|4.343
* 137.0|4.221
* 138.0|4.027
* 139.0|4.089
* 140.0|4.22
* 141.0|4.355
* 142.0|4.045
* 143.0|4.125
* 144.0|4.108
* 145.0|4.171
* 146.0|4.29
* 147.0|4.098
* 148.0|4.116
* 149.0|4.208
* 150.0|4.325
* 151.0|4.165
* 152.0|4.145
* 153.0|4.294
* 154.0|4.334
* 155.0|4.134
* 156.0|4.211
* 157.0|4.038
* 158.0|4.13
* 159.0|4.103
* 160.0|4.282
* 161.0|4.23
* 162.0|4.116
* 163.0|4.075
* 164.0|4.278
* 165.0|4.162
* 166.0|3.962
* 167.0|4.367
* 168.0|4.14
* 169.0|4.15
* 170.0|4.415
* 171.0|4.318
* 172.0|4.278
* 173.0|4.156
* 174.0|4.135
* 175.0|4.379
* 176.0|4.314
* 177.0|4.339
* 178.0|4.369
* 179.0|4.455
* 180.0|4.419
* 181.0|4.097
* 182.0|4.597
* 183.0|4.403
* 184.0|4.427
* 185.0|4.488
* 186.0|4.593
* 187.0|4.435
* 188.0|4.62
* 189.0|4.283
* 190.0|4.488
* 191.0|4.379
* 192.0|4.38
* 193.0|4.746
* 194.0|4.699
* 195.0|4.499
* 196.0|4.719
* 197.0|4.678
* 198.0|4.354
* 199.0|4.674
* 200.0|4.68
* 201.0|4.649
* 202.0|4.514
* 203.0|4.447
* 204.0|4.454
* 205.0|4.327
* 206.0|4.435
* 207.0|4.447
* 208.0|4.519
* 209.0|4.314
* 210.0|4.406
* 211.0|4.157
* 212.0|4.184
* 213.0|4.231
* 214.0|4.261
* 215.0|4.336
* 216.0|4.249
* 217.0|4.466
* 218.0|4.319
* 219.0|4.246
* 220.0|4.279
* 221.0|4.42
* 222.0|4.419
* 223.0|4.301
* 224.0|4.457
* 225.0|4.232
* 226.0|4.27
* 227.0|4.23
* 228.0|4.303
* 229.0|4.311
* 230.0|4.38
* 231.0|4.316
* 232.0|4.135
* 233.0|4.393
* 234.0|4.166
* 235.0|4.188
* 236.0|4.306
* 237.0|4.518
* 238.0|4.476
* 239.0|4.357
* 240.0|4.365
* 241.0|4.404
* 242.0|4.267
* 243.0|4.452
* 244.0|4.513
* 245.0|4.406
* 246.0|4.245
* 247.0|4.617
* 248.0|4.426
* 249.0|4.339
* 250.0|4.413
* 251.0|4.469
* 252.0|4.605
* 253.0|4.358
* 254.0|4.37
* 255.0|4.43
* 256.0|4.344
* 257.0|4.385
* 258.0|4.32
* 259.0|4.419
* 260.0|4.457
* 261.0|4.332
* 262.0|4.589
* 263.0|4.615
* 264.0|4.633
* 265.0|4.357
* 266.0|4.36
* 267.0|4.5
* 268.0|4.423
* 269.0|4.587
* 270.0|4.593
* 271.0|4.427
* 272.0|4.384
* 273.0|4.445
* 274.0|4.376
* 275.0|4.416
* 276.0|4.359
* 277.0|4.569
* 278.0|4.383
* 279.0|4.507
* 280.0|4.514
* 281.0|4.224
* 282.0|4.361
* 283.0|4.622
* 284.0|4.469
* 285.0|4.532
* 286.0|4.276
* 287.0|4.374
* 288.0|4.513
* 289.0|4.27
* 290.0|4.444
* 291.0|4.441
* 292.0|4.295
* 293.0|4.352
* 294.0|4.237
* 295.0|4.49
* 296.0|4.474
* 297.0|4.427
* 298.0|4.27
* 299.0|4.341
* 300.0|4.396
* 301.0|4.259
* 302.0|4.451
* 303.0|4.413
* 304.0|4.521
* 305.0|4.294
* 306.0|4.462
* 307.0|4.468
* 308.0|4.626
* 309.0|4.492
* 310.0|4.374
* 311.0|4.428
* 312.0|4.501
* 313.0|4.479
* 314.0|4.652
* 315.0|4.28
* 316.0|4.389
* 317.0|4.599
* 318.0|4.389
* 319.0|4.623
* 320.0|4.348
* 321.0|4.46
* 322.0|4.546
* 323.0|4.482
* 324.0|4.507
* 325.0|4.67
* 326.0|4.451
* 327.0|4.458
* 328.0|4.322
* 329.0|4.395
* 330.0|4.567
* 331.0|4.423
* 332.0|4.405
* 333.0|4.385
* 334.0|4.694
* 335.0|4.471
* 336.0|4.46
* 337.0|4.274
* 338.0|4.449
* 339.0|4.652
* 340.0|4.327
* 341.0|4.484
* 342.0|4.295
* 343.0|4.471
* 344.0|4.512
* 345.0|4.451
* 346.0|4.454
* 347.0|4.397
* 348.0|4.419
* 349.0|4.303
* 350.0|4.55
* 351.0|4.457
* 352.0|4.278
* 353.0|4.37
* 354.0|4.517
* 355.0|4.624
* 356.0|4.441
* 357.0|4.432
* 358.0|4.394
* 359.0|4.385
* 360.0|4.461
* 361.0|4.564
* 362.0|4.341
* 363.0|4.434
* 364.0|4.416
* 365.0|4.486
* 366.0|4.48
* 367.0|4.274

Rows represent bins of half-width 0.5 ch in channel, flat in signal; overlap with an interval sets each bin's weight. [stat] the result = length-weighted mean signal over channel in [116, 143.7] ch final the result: 4.1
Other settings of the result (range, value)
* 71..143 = 4.3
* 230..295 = 4.41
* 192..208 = 4.55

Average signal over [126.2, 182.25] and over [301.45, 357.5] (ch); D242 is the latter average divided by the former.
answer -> 1.06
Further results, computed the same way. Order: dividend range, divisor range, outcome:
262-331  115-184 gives 1.06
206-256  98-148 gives 1.05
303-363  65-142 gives 1.04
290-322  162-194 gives 1.02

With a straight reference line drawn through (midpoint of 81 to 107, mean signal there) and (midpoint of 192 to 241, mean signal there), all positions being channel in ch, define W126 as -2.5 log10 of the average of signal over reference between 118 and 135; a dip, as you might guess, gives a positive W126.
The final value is 0.12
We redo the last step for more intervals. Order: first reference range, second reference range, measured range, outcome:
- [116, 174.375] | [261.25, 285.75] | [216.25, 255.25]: 0.00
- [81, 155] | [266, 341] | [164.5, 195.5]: -0.01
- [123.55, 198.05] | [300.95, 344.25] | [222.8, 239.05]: 0.01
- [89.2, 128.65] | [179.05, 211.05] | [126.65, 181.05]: 0.05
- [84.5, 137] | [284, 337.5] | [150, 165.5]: 0.04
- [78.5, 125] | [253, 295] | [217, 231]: 0.02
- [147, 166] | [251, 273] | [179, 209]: -0.05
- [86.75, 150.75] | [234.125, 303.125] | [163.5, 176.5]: 0.02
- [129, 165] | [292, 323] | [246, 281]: -0.02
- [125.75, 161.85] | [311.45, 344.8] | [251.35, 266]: -0.02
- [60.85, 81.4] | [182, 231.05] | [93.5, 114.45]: -0.06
